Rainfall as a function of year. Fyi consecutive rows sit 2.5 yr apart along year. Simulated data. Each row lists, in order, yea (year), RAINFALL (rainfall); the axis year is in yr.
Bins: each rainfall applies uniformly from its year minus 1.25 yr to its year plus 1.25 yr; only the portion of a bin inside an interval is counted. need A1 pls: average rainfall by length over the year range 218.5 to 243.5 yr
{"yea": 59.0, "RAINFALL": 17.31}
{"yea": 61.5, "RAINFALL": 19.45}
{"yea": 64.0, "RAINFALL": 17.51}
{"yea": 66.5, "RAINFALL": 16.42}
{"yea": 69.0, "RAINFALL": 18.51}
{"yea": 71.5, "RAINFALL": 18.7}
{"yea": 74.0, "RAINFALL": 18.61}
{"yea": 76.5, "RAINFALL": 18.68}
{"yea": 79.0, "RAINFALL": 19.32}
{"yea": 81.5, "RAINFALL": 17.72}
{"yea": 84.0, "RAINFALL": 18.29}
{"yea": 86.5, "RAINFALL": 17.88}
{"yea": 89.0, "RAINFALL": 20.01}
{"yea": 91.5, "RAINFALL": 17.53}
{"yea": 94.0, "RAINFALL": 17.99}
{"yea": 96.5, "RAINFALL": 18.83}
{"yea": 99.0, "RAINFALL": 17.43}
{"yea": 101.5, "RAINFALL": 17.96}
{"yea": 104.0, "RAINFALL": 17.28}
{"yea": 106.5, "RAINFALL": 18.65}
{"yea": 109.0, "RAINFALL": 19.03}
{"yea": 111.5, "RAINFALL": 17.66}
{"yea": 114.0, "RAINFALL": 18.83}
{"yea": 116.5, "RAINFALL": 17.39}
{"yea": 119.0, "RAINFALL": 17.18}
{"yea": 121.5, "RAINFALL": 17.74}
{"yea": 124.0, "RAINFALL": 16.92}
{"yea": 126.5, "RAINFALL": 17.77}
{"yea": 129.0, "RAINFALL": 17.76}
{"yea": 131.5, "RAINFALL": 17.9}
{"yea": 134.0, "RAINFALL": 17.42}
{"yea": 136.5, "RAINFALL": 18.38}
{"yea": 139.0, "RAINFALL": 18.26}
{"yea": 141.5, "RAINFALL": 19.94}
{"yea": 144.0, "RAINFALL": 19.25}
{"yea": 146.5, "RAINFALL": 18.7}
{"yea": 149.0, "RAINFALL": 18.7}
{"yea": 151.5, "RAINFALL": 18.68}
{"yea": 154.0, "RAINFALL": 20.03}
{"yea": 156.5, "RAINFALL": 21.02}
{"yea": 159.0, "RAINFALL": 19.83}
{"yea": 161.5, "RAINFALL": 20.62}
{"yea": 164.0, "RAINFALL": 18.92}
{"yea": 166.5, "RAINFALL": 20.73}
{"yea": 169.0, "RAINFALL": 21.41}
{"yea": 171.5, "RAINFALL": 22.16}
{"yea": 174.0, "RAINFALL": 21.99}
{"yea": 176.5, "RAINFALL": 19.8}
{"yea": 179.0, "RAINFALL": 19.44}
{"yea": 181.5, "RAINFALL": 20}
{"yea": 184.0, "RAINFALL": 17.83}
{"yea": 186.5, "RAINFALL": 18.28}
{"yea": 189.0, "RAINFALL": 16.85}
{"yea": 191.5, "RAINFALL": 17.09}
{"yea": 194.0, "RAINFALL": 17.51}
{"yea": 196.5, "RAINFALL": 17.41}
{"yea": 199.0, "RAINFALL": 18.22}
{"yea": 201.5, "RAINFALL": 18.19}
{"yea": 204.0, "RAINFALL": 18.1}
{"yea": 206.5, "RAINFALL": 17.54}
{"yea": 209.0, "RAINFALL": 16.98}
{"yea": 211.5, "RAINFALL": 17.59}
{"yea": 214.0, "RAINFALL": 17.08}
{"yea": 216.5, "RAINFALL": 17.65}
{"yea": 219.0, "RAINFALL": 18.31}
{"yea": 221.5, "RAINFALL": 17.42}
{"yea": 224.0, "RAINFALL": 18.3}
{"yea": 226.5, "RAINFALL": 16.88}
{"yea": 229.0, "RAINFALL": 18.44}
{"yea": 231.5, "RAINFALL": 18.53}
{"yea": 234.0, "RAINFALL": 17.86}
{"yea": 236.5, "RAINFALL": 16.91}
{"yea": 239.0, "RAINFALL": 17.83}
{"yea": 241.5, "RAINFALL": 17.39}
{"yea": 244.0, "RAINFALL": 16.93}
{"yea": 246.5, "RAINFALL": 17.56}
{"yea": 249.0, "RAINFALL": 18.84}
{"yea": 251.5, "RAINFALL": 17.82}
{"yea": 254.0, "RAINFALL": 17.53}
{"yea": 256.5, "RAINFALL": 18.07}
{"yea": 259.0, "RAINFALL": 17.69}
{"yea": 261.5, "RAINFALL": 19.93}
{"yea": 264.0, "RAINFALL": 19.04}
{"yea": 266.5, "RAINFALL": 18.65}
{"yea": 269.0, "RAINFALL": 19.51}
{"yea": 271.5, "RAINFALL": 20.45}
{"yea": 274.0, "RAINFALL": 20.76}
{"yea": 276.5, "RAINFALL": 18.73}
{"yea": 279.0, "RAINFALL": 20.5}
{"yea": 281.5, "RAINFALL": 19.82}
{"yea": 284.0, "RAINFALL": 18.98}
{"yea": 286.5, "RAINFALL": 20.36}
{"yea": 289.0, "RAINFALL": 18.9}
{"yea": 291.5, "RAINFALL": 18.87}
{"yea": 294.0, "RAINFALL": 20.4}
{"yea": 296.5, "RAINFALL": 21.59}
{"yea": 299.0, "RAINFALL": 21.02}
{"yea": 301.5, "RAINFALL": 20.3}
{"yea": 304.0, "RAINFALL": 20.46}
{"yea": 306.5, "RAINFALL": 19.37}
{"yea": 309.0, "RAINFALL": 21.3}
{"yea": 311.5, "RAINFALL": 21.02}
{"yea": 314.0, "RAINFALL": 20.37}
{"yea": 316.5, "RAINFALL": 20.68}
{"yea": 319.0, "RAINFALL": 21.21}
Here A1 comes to 17.7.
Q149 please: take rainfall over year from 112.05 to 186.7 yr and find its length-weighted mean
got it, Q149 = 19.1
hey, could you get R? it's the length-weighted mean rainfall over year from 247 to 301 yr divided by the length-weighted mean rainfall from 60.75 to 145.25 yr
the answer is 1.1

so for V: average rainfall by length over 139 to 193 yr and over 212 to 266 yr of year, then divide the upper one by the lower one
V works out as 0.92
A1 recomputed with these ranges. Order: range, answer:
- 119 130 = 17.5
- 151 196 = 19.5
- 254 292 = 19.3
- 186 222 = 17.6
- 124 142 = 18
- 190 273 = 18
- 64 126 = 18.1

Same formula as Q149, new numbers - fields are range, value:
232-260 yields 17.7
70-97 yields 18.5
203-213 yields 17.5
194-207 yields 17.9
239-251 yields 17.7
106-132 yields 17.9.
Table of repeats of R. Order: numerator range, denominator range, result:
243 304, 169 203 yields 1.02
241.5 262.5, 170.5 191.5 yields 0.93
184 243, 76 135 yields 0.98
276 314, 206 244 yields 1.14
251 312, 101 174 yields 1.04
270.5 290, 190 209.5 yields 1.12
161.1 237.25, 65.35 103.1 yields 1.01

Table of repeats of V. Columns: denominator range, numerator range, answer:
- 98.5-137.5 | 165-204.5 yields 1.07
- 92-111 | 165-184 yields 1.14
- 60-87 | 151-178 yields 1.12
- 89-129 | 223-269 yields 1.01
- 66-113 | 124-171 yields 1.05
